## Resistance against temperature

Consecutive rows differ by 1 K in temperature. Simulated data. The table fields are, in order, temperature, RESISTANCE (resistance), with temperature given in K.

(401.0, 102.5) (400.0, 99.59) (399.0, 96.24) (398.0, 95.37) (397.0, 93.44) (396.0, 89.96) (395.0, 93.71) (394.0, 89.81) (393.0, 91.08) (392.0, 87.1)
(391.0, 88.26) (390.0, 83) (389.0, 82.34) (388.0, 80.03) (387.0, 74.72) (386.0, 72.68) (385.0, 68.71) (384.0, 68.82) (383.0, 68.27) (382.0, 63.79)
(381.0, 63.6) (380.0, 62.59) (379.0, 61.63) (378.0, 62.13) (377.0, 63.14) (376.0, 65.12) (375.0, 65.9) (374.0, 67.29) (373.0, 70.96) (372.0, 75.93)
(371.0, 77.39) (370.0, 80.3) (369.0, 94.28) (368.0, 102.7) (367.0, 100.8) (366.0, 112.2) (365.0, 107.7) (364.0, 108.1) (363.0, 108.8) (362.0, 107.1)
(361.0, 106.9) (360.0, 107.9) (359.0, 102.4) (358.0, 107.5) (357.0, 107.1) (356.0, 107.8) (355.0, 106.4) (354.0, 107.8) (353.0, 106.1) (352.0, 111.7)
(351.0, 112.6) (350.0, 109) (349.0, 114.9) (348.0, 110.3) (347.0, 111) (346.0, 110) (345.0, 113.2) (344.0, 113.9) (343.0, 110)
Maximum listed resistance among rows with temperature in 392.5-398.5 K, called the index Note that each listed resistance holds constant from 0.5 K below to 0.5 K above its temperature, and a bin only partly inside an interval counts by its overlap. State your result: 95.37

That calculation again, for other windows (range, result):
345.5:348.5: 111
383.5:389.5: 82.34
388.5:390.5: 83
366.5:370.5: 102.7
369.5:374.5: 80.3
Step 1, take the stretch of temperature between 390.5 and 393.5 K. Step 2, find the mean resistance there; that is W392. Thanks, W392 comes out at 88.8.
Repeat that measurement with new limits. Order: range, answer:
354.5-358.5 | 107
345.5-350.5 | 111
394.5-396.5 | 91.8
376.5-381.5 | 62.6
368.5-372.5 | 82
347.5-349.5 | 113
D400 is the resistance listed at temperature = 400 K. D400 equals 99.59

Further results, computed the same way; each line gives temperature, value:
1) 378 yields 62.13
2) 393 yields 91.08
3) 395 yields 93.71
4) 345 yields 113.2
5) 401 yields 102.5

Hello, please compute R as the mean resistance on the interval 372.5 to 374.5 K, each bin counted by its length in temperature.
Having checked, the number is 69.1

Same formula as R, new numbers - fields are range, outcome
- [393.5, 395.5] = 91.8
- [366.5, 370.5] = 94.5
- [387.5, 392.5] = 84.1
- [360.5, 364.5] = 108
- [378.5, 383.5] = 64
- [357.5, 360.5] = 106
